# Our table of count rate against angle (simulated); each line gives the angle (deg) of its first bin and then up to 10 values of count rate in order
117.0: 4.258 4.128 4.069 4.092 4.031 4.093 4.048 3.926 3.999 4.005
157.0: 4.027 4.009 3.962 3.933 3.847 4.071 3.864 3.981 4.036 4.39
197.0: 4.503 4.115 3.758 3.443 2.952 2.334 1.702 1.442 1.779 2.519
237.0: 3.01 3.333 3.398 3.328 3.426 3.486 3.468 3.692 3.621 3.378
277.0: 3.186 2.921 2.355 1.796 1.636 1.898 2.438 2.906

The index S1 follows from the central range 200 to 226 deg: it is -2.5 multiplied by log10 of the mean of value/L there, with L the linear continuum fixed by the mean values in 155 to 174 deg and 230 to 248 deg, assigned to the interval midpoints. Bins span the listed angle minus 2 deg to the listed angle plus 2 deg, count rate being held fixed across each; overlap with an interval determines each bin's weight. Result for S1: 0.19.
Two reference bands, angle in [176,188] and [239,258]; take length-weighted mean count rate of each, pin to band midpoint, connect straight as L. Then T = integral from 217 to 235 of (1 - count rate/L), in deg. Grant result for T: 8.4 deg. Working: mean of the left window 3.97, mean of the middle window 1.91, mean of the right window 3.39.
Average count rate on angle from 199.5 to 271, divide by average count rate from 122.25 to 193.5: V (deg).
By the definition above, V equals 0.76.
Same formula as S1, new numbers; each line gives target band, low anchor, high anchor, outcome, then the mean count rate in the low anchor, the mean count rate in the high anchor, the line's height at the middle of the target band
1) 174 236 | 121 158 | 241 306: 0.086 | 4.04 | 2.95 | 3.5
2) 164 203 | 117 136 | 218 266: -0.172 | 4.1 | 2.85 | 3.48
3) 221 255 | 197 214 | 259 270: 0.318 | 3.71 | 3.59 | 3.65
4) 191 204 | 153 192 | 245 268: -0.123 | 3.98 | 3.48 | 3.83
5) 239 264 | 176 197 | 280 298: -0.210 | 4.11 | 2.09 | 2.83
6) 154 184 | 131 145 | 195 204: 0.049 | 4.04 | 4.25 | 4.14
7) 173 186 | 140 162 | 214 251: -0.134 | 4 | 2.55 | 3.49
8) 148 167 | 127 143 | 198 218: -0.036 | 4.07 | 3.43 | 3.87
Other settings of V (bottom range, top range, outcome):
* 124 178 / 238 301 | 0.74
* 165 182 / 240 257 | 0.86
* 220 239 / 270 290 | 1.34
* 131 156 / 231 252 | 0.78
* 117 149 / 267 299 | 0.64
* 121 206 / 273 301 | 0.59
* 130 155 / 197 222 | 0.80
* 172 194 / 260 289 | 0.78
